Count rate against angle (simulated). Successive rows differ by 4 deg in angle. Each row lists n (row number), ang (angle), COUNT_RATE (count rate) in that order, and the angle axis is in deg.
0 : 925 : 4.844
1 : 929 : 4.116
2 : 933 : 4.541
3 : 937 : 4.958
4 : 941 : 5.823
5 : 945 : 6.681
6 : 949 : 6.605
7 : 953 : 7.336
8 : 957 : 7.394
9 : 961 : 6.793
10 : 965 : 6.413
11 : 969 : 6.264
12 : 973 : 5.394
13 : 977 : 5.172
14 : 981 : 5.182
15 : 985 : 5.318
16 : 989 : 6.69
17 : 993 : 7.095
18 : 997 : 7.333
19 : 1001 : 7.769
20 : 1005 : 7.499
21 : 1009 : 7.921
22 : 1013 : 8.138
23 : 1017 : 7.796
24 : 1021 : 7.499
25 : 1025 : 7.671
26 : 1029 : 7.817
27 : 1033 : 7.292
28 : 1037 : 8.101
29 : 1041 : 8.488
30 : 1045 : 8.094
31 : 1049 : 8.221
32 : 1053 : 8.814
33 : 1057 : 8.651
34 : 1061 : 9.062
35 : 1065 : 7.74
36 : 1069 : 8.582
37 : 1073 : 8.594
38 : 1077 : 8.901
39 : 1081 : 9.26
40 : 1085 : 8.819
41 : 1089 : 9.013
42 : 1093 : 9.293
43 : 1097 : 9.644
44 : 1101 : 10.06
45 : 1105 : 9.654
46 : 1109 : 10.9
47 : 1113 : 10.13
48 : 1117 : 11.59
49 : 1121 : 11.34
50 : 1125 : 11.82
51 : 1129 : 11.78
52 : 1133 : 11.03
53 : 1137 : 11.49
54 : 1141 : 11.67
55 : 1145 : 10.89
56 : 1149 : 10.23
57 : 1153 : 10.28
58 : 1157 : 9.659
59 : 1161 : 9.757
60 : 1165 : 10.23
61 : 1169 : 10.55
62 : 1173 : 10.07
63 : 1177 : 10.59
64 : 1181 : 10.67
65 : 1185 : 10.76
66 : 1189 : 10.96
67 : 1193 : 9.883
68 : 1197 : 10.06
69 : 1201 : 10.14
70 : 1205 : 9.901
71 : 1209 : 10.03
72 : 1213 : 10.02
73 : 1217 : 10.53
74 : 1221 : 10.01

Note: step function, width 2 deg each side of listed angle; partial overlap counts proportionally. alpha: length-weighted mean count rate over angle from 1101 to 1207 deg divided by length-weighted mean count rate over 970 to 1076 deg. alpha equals 1.41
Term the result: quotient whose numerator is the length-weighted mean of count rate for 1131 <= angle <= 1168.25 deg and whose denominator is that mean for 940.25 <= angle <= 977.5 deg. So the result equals 1.64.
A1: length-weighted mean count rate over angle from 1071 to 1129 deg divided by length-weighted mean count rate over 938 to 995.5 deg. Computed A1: 1.6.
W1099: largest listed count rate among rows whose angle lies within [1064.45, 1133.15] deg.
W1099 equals 11.82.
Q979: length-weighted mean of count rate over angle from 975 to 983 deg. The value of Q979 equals 5.18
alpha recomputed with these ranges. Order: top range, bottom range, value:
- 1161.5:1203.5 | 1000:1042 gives 1.33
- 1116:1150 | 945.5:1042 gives 1.62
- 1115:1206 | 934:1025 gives 1.60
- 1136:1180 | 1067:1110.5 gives 1.12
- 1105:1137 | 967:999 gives 1.84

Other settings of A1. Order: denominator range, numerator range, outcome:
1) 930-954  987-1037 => 1.29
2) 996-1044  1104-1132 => 1.42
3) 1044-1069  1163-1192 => 1.24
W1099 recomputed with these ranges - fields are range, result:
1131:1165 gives 11.67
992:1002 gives 7.769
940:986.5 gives 7.394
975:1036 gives 8.138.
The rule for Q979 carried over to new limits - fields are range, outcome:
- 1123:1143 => 11.6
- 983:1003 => 6.84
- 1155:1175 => 10.1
